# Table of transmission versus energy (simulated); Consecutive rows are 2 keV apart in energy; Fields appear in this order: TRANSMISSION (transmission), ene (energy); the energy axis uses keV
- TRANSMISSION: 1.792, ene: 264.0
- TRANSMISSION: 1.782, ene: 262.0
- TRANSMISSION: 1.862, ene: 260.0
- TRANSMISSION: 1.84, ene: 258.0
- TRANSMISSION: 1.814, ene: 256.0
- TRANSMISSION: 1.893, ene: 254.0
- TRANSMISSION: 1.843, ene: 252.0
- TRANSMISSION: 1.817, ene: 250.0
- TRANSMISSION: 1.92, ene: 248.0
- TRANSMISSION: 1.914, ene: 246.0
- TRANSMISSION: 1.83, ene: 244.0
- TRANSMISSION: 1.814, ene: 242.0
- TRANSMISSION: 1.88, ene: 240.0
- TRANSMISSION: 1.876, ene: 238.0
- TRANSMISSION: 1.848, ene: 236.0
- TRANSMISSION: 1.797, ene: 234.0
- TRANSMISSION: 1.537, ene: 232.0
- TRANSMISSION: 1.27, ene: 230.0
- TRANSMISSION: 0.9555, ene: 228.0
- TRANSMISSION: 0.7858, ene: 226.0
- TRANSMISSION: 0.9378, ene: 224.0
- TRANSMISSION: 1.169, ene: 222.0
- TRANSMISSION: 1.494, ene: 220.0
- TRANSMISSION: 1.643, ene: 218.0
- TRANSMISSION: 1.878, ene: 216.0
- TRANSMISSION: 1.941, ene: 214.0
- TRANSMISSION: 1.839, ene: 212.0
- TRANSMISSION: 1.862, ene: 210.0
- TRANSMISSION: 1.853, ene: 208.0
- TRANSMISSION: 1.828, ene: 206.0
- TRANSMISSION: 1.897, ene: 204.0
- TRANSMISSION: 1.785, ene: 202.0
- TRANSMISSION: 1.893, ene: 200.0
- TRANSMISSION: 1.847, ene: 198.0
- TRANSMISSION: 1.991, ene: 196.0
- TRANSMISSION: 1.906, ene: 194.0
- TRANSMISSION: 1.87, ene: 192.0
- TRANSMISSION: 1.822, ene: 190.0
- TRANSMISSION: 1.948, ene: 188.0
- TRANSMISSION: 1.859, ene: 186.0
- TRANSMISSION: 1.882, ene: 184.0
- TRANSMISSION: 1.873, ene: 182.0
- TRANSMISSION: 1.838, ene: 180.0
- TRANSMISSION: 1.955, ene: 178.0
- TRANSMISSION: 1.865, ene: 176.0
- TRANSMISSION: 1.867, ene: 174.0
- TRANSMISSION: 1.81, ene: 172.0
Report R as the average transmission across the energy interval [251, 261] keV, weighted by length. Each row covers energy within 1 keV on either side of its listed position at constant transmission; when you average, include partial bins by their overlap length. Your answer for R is 1.85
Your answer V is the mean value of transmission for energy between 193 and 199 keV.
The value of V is 1.91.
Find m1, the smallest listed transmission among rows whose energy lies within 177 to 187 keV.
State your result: 1.838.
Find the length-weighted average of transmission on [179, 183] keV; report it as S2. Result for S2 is 1.86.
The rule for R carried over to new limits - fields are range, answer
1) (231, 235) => 1.67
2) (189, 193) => 1.85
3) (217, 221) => 1.57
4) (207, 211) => 1.86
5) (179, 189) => 1.88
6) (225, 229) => 0.871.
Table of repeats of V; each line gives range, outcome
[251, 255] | 1.87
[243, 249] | 1.89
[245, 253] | 1.87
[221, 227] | 0.964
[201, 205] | 1.84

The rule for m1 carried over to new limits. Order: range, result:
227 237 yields 0.9555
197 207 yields 1.785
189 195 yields 1.822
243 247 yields 1.83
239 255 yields 1.814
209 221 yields 1.494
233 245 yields 1.797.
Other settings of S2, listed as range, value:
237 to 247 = 1.86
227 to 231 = 1.11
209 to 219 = 1.83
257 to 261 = 1.85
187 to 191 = 1.89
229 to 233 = 1.4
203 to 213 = 1.86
